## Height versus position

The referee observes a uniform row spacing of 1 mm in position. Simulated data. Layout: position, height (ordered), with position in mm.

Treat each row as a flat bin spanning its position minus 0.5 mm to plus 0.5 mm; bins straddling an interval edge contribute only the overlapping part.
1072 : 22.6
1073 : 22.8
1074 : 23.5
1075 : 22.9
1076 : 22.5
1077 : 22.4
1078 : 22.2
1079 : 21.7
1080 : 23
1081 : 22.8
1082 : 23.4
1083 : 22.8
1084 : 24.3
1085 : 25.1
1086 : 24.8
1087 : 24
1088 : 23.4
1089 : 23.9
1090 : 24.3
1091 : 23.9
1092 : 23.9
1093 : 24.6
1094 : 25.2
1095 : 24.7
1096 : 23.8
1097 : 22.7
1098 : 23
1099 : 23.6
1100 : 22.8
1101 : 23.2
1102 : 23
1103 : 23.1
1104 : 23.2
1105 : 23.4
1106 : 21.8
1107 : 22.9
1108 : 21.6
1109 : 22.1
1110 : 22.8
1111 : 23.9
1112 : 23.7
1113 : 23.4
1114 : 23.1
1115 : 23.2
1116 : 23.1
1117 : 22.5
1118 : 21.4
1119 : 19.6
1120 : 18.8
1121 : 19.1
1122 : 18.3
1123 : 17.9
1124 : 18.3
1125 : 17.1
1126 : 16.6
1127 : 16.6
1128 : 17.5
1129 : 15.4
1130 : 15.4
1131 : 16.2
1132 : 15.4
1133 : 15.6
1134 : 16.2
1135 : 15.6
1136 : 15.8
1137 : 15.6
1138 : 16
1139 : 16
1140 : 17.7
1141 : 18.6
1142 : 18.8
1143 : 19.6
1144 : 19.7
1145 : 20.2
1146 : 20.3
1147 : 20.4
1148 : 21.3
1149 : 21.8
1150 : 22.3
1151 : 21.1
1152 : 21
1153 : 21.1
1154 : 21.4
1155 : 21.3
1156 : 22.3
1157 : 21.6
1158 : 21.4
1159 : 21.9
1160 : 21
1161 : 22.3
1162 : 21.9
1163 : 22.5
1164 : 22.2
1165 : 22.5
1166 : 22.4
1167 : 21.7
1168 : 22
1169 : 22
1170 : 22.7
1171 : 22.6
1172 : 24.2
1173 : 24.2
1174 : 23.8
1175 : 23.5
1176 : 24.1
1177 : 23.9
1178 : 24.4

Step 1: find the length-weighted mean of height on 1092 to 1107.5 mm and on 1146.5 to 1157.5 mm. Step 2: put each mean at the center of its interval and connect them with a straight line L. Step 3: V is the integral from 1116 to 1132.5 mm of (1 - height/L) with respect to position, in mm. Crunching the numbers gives 3.3 mm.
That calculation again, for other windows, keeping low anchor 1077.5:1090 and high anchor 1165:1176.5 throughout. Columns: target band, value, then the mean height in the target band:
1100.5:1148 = 7.51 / 19.6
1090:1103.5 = -0.15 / 23.7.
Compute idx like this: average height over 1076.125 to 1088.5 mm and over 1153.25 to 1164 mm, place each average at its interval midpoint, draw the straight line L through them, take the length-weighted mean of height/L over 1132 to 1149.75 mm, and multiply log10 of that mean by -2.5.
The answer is 0.213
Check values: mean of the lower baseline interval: 23.3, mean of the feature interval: 18.2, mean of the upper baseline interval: 21.8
